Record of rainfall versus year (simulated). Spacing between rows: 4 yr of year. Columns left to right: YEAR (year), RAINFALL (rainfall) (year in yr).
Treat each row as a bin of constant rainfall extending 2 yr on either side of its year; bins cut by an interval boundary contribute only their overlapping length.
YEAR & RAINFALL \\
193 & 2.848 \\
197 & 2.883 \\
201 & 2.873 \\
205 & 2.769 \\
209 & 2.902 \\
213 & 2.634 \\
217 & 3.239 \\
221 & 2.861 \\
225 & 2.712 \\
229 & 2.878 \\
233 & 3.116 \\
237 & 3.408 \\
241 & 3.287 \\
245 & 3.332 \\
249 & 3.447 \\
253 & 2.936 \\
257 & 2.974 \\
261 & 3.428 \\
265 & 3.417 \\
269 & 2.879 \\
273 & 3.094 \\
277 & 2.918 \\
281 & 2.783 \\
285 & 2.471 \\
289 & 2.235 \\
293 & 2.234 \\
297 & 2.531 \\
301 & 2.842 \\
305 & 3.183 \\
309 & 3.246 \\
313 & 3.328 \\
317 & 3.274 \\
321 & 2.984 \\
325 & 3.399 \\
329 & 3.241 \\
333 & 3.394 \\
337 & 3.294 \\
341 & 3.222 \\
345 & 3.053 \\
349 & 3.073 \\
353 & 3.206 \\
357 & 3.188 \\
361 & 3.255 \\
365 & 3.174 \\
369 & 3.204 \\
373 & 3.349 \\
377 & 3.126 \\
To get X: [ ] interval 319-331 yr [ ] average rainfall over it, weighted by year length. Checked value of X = 3.21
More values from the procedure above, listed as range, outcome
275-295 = 2.53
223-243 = 3.08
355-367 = 3.21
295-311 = 2.95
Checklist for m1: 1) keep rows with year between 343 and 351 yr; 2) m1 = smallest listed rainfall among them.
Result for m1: 3.053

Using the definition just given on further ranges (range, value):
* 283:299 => 2.234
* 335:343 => 3.222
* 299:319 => 2.842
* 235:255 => 2.936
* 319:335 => 2.984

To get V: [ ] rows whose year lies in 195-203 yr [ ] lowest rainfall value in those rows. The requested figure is 2.873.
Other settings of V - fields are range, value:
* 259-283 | 2.783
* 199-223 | 2.634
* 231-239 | 3.116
